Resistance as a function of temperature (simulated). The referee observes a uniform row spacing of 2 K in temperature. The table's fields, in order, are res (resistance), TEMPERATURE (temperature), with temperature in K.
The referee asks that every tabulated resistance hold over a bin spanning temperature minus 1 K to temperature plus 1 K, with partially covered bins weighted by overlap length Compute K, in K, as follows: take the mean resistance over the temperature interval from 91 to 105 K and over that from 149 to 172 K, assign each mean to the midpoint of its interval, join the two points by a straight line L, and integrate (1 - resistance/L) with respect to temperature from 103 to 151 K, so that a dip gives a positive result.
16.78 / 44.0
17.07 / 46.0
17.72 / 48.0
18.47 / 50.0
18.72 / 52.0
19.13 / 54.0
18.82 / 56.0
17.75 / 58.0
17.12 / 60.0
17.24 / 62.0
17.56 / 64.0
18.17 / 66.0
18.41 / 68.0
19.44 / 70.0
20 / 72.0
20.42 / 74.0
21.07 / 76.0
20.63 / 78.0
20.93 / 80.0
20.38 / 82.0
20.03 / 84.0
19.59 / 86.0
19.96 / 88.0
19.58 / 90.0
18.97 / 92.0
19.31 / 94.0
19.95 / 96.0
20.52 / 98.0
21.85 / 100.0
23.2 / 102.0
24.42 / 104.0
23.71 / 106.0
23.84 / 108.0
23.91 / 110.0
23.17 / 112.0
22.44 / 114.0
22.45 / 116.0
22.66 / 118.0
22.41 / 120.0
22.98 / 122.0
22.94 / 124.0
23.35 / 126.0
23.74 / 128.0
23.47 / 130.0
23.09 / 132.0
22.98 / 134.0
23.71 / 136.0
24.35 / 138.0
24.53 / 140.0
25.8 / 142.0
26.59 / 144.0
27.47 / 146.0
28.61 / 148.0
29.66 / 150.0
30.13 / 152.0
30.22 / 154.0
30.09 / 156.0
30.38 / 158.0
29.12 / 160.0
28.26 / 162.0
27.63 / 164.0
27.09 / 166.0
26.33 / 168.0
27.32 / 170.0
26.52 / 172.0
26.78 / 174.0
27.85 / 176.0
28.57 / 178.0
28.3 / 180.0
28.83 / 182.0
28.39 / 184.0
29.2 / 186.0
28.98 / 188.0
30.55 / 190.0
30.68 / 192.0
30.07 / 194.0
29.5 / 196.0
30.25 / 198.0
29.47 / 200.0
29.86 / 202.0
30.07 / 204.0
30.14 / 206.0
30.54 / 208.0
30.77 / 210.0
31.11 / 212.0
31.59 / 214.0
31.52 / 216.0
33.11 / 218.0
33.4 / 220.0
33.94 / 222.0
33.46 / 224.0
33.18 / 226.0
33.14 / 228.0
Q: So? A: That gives 0.69 K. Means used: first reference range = 21.2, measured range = 24.3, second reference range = 28.7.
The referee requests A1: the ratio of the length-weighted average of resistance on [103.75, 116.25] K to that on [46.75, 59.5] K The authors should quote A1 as 1.3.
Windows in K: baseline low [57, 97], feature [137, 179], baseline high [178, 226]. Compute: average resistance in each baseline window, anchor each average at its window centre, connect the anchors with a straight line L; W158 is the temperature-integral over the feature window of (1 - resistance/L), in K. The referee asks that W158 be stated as -1.8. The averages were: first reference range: 19.3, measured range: 27.8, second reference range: 30.6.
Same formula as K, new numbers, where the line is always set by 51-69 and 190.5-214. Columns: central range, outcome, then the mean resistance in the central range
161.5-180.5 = 0.1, 27.4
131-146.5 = 0.1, 24.7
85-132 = 0.3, 22.1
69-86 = -0.6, 20.3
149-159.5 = -1.6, 30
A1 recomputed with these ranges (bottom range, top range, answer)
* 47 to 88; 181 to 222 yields 1.60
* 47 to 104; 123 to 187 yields 1.38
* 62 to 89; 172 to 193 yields 1.46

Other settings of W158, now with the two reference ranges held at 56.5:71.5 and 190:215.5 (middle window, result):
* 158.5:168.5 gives -0.4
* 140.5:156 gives -1.7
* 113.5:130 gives 0.2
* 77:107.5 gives -0.5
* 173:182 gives 0.0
